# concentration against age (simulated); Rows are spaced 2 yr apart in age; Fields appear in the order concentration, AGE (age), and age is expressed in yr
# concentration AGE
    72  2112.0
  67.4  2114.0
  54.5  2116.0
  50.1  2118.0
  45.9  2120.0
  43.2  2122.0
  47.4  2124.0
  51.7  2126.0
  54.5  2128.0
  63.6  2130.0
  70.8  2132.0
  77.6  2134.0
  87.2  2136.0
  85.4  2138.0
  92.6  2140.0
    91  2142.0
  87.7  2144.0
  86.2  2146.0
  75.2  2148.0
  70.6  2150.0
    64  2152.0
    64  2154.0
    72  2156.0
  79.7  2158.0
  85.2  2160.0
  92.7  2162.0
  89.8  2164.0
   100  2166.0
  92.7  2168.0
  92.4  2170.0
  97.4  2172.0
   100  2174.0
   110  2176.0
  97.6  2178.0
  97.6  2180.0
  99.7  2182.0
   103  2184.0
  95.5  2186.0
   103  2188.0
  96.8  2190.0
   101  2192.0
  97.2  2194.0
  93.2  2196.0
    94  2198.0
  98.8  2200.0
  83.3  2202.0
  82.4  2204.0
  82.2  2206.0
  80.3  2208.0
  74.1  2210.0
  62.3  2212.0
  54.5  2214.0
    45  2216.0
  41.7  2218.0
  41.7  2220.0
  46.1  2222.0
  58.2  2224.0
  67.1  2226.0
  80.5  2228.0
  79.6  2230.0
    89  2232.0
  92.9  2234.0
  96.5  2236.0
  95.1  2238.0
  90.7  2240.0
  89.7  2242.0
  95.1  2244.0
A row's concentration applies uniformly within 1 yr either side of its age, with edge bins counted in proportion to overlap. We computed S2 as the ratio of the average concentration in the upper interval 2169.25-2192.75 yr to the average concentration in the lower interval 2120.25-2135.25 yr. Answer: 1.71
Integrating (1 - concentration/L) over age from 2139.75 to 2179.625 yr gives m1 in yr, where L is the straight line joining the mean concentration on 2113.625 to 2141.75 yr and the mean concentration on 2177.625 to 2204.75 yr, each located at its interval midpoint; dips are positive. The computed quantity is -3.3 yr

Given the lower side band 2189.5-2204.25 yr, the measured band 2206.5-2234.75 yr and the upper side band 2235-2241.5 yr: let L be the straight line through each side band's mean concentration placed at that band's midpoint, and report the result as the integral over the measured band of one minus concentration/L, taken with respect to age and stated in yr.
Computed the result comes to 8.6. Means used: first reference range 93.8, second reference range 93.8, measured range 65.3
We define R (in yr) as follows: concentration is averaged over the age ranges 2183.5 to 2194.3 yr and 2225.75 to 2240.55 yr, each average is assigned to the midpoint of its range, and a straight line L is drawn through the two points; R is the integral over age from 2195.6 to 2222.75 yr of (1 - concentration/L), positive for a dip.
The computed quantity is 7.1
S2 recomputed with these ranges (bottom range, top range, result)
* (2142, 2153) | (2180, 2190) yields 1.28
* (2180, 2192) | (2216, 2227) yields 0.51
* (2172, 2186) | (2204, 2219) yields 0.64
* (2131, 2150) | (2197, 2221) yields 0.84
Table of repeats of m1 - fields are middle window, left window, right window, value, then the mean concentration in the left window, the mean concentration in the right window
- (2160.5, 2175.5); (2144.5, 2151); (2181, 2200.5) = -1.3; 78.1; 98.2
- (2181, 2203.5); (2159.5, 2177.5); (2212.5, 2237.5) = -3.5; 95.9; 66.6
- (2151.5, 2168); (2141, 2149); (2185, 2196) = 1.4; 85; 98.2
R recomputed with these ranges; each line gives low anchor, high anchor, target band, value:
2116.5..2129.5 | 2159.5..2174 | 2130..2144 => -4.2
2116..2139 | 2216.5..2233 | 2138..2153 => -4.8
